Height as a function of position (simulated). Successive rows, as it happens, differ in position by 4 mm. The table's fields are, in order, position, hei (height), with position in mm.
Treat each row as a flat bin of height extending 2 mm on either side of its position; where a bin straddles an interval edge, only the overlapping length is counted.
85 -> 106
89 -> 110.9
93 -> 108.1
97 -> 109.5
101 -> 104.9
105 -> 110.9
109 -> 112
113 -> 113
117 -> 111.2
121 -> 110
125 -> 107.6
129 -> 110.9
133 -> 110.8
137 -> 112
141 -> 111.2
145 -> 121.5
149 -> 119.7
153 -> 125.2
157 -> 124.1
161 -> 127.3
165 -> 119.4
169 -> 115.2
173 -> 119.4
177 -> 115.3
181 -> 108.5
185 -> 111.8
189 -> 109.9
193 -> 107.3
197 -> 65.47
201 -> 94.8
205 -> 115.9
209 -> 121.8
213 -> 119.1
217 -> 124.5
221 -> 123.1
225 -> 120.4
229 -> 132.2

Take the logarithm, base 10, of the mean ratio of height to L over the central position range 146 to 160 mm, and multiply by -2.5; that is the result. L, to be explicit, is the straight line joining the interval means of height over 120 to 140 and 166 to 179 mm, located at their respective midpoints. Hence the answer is -0.09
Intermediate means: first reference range 110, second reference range 117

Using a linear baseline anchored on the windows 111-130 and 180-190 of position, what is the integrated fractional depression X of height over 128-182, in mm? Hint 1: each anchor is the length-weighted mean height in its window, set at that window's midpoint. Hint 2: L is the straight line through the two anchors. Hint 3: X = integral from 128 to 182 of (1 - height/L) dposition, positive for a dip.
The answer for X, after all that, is -3.5 mm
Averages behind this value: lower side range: 111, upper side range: 110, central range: 117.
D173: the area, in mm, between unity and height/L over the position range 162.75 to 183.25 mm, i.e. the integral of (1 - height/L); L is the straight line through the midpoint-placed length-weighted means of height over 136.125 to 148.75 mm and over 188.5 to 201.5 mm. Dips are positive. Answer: -2.7 mm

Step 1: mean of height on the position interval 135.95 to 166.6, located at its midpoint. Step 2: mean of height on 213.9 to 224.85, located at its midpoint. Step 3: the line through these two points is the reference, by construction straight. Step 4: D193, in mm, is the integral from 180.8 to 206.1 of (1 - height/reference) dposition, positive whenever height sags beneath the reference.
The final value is 4.3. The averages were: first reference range 120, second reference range 123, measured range 101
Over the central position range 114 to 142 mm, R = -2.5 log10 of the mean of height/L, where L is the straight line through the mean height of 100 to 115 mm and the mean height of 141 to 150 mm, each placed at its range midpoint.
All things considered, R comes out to 0.04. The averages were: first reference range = 111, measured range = 111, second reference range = 119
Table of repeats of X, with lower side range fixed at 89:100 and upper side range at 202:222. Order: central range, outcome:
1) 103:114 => -0.18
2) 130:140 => 0.10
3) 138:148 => -0.27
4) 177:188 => 0.54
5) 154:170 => -1.00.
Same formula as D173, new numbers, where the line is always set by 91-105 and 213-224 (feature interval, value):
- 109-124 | -0.1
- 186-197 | 1.7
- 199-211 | 1.0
